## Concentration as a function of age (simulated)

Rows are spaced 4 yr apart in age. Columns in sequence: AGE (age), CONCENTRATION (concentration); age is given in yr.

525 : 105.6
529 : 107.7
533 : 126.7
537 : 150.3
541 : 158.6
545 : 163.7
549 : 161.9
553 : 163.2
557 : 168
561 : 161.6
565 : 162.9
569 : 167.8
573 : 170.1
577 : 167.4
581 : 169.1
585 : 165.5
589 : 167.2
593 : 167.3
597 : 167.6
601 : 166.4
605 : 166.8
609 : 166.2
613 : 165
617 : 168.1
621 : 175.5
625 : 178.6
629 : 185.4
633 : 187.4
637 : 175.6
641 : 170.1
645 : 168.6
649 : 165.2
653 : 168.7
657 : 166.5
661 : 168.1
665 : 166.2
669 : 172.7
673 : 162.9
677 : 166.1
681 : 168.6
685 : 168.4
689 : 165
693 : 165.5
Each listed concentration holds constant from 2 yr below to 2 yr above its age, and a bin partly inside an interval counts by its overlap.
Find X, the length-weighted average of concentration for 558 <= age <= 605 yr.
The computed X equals 167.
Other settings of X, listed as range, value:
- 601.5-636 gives 174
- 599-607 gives 167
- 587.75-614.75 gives 167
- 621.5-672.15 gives 173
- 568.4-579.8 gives 169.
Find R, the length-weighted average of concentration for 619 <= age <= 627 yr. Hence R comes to 177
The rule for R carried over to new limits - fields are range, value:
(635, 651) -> 170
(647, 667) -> 167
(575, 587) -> 167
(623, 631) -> 182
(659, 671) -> 169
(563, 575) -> 167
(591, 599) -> 167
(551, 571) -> 165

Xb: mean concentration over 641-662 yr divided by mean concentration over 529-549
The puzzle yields 1.14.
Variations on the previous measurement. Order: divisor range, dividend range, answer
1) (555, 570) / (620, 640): 1.09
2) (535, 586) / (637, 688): 1.03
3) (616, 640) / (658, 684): 0.94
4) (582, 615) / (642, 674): 1.01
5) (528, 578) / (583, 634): 1.09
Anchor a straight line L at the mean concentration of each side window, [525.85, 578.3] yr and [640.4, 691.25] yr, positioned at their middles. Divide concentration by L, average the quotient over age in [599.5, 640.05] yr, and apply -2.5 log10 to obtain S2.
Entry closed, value -0.072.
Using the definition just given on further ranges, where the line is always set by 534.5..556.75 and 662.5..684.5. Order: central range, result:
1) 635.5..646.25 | -0.04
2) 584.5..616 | -0.02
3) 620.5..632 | -0.10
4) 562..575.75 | -0.04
